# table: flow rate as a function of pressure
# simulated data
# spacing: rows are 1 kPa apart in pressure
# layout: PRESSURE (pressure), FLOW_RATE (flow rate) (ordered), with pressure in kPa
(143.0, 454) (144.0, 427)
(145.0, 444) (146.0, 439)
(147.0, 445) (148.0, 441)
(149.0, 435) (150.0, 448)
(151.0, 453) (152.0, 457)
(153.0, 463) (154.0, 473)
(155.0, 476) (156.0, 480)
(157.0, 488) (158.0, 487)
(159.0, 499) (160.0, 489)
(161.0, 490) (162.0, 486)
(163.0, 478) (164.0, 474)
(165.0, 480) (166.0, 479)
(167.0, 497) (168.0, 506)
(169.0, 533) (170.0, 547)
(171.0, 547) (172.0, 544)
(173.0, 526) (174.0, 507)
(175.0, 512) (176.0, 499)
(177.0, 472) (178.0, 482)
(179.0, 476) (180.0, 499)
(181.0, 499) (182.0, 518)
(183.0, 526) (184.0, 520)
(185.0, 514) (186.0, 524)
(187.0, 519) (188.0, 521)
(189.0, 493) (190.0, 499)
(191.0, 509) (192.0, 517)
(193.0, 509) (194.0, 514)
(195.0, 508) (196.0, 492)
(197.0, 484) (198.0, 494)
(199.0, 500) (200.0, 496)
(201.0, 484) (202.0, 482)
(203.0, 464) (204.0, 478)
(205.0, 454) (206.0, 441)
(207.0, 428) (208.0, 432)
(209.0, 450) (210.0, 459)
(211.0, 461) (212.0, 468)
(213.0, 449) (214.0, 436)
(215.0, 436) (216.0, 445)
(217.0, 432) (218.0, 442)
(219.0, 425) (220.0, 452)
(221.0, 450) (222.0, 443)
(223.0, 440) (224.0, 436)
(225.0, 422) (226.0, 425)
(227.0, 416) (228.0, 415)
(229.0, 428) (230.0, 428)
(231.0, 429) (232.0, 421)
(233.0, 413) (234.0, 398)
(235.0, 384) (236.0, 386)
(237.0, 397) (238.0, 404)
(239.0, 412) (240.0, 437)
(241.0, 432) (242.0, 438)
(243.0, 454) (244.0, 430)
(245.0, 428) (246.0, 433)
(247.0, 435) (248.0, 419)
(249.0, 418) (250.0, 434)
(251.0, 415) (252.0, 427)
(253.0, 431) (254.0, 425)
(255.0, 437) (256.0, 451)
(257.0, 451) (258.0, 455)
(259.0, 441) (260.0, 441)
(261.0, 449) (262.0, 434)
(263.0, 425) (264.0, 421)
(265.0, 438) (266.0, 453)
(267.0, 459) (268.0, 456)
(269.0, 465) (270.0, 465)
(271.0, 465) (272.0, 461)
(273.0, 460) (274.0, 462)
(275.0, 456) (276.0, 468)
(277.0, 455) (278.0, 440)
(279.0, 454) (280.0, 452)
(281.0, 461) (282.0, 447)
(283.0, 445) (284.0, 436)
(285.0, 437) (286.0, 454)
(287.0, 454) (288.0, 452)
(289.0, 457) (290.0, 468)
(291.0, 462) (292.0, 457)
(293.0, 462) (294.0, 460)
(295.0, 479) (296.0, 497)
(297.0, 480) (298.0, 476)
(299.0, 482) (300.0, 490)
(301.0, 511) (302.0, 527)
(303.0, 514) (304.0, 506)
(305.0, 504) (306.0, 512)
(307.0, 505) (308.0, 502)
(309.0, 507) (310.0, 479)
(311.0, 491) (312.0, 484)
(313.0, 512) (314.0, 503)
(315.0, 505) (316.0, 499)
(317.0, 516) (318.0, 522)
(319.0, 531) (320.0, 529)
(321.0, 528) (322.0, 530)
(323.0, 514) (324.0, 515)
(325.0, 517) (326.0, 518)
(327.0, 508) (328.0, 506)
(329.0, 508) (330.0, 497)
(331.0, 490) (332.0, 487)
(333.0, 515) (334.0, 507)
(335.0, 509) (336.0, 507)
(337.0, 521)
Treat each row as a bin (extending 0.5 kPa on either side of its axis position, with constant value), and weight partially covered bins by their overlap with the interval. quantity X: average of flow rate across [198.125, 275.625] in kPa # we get 440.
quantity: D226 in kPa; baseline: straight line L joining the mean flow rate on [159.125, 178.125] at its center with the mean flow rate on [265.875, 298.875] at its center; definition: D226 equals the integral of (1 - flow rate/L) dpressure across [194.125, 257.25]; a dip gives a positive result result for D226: 5.3 kPa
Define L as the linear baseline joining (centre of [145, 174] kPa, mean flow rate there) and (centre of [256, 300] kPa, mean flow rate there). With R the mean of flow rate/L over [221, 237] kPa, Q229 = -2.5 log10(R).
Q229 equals 0.119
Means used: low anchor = 484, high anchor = 456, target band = 419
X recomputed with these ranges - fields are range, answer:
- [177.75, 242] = 460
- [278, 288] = 449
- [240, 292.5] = 445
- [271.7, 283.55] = 455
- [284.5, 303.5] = 475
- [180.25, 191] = 513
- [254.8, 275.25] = 450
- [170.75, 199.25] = 507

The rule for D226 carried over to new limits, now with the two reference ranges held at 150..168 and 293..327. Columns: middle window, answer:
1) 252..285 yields 3.2 kPa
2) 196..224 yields 1.8 kPa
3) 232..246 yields 2.1 kPa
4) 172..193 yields -1.1 kPa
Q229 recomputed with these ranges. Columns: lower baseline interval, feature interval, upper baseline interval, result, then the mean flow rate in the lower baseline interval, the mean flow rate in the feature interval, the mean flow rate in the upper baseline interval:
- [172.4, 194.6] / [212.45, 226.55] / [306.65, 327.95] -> 0.16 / 507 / 438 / 510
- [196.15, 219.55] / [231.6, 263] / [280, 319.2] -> 0.10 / 459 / 427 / 483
